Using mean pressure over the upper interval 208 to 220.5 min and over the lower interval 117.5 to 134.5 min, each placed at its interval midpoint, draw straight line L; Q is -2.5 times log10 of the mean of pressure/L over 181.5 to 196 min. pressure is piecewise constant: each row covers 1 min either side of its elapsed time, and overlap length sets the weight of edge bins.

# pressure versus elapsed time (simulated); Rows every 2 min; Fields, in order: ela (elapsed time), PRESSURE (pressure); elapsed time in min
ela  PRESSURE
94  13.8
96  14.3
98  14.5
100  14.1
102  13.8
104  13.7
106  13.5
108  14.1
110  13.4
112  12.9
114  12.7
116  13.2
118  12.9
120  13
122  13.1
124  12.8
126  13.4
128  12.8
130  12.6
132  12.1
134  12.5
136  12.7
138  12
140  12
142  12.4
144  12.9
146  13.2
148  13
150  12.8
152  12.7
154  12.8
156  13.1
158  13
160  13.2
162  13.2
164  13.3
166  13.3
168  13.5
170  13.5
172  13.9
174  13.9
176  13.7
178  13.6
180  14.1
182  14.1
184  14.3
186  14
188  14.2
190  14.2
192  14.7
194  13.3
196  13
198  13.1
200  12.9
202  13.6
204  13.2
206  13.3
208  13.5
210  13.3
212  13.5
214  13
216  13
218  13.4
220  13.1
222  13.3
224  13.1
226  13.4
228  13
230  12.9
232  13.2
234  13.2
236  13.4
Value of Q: -0.07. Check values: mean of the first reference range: 12.8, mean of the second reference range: 13.2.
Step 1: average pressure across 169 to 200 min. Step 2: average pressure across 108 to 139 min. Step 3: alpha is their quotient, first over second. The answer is 1.07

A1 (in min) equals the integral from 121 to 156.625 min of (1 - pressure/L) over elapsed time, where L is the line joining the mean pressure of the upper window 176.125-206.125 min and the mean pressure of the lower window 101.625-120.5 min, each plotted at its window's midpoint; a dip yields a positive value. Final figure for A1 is 2.0 min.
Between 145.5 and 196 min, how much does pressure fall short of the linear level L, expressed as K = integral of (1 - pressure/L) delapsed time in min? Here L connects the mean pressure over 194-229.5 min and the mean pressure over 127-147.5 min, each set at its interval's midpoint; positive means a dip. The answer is -2.7 min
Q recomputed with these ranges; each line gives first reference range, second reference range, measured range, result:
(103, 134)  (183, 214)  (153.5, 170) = 0.01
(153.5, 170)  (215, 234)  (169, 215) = -0.04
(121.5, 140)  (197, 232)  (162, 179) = -0.05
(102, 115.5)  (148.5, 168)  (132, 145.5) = 0.07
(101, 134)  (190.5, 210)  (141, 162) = 0.03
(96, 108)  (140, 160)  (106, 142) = 0.05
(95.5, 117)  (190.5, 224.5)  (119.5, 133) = 0.06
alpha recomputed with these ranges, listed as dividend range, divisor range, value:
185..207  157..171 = 1.02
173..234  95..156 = 1.03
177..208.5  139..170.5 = 1.05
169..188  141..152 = 1.08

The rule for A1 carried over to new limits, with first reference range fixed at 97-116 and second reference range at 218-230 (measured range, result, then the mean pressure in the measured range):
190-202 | -0.2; 13.5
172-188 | -0.8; 14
